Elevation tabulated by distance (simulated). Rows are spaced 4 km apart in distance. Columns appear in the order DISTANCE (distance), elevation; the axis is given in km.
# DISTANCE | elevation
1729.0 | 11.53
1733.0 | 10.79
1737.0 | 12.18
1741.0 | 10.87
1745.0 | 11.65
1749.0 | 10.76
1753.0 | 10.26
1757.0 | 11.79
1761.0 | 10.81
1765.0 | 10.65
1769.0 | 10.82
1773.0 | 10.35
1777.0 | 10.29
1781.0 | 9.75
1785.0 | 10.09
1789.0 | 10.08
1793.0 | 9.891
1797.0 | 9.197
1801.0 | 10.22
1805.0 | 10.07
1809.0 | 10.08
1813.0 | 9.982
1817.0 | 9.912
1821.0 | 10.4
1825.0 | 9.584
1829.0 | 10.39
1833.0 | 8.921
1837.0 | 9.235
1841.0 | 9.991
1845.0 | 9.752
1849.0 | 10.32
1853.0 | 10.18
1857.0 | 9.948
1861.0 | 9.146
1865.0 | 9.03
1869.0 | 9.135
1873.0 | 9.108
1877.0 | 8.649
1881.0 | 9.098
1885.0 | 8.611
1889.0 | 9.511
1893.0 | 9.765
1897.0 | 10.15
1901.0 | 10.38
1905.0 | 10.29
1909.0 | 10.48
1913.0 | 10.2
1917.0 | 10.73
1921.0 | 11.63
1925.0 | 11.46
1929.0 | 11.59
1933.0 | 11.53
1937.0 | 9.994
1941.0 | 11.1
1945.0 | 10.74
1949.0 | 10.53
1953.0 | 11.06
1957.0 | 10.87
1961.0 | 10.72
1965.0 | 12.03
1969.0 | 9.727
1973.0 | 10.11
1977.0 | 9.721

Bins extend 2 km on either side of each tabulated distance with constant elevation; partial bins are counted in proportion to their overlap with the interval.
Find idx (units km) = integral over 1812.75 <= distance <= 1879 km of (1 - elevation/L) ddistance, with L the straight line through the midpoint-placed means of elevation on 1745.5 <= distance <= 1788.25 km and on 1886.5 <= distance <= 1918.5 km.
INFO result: 4.6 km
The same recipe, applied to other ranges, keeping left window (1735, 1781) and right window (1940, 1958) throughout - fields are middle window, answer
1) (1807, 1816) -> 0.71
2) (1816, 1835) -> 1.82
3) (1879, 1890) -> 1.85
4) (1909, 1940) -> -0.38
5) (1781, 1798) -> 1.63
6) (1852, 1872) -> 2.64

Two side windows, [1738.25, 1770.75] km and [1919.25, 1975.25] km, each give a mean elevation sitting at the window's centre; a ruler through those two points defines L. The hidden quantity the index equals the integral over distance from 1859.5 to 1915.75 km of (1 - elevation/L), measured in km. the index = 7.1 km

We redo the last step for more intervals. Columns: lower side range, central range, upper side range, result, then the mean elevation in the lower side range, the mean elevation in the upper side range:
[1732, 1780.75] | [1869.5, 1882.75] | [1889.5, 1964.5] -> 2.2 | 10.9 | 10.7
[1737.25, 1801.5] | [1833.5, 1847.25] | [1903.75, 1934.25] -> 1.5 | 10.5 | 11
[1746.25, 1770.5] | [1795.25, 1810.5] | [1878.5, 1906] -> 0.8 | 10.9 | 9.65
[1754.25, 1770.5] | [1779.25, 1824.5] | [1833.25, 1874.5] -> 1.8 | 11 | 9.56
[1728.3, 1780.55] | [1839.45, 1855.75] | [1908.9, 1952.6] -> 1.3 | 10.9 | 10.9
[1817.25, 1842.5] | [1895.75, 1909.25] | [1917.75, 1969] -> 0.3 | 9.76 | 11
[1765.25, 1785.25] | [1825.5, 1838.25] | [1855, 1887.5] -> 0.1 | 10.3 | 9.1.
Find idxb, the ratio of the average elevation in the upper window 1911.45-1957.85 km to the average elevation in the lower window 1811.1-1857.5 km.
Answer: 1.1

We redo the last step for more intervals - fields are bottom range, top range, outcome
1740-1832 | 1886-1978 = 1.03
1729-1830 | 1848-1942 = 0.96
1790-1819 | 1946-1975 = 1.08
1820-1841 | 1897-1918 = 1.07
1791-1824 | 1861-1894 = 0.91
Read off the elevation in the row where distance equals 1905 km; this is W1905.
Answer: 10.29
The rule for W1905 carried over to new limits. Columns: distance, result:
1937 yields 9.994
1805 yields 10.07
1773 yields 10.35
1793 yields 9.891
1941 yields 11.1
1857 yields 9.948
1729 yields 11.53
